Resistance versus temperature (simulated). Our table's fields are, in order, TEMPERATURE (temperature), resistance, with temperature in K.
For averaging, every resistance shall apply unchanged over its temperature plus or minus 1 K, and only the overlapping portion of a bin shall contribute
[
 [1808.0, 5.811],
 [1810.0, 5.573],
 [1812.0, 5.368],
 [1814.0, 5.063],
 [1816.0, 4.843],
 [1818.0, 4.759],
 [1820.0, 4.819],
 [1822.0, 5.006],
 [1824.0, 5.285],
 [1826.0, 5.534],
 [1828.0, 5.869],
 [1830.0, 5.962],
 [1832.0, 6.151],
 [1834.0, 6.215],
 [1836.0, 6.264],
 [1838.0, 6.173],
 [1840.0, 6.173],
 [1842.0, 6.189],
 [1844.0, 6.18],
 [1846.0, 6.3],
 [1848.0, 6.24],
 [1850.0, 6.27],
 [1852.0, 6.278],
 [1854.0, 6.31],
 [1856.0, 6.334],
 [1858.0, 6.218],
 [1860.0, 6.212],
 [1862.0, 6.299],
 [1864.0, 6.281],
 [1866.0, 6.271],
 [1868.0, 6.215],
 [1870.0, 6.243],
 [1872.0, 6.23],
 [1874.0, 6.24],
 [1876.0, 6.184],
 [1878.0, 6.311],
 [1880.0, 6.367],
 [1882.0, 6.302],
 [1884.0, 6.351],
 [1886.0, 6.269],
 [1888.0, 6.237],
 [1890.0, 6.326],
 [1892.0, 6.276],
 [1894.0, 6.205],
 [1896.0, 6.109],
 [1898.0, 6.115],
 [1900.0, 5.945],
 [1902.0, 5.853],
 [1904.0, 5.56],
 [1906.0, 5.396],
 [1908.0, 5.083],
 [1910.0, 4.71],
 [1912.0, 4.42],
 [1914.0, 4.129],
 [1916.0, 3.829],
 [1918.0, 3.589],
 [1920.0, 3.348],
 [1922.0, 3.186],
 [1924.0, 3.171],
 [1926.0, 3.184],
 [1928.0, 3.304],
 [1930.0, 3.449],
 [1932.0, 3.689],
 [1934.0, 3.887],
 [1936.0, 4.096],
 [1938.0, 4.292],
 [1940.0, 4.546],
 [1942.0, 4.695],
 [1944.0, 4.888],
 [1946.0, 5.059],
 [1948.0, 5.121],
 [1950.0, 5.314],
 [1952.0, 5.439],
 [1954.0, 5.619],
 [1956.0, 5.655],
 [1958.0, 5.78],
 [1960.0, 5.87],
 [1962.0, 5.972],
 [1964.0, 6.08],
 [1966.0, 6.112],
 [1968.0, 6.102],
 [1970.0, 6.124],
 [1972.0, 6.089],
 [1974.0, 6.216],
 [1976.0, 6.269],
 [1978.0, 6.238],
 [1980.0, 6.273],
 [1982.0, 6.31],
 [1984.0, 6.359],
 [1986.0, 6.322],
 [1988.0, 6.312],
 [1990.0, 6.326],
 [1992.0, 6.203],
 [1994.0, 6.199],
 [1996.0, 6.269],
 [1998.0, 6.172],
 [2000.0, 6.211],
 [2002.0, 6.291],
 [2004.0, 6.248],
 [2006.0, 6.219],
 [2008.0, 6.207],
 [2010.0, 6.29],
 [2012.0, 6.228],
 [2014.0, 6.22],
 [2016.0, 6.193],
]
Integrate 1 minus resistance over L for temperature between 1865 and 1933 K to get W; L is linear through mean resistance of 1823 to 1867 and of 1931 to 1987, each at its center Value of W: 7.2 K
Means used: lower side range 6.14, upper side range 5.51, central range 5.24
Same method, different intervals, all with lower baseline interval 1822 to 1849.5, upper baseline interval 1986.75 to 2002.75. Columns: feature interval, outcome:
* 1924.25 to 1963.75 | 9.3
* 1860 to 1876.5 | -0.5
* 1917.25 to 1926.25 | 4.2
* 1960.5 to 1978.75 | 0.3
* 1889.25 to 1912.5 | 1.6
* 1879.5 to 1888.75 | -0.3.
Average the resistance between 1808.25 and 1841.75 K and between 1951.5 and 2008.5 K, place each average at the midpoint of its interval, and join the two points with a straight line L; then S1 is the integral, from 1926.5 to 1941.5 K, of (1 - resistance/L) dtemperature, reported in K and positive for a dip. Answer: 5.2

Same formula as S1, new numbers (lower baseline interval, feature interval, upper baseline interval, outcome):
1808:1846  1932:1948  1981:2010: 4.2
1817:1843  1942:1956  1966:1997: 2.0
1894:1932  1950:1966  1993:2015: -1.2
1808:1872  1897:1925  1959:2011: 6.7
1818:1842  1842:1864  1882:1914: -2.0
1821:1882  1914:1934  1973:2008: 8.8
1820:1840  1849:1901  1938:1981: -4.5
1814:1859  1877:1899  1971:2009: -1.0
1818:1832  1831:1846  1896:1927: -2.6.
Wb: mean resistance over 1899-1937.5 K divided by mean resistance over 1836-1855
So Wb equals 0.67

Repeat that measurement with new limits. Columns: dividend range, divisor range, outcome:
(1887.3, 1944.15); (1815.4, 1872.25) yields 0.78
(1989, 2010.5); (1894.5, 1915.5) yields 1.17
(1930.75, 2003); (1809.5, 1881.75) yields 0.95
